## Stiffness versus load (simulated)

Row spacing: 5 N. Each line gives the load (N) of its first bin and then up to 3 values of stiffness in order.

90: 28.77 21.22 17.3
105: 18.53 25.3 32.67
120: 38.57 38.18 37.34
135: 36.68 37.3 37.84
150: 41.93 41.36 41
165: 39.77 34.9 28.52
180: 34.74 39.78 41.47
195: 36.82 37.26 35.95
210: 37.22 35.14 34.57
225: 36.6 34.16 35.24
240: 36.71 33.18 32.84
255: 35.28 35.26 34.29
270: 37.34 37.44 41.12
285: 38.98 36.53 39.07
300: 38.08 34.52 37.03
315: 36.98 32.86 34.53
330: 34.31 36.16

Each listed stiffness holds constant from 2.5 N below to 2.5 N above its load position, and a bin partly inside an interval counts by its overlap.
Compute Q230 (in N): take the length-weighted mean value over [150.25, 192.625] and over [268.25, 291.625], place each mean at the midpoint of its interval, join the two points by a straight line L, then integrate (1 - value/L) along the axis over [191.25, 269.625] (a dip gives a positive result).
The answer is 5.4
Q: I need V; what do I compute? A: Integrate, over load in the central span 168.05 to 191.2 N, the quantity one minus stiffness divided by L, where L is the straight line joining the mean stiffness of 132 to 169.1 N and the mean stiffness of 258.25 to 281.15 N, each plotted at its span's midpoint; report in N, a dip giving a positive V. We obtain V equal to 1.8 N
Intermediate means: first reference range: 39.2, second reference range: 36.9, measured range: 35.6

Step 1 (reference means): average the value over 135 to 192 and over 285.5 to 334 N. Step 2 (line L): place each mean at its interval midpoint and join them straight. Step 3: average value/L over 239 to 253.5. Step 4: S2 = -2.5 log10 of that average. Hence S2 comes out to 0.09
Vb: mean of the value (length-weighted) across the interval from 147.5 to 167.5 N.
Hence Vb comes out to 41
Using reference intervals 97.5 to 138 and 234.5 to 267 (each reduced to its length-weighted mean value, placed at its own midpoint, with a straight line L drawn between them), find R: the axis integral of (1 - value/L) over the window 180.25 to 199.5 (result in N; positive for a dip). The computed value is -3.4 N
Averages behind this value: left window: 30.7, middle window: 38.6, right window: 34.7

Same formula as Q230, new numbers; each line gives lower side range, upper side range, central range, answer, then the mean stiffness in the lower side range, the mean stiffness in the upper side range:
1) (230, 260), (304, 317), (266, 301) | -2.5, 34.7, 36.3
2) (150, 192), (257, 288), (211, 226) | 0.9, 37.9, 37.4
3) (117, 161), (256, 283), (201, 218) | 0.7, 38.8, 37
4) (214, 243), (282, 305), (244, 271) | 1.4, 35.4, 37.8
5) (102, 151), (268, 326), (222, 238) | 0.2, 34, 37.1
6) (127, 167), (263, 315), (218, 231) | 1.0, 39.1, 37.4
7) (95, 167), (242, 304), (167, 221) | -1.4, 34.1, 36.6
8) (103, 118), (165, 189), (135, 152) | -4.3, 26.2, 35.5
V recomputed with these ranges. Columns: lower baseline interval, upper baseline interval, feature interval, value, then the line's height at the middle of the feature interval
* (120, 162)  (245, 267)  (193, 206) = -0.07 N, 36.6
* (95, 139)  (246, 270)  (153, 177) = -4.14 N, 31.8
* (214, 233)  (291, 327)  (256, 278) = -0.29 N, 35.7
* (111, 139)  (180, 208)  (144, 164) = -2.06 N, 36.9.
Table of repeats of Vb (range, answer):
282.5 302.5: 38.2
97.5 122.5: 26.5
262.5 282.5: 37.5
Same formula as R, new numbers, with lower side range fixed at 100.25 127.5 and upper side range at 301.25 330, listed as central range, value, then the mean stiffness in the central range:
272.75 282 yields -1.4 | 39.2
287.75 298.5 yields -1.0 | 37.9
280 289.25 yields -1.3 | 39.1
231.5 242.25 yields -0.9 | 35.8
